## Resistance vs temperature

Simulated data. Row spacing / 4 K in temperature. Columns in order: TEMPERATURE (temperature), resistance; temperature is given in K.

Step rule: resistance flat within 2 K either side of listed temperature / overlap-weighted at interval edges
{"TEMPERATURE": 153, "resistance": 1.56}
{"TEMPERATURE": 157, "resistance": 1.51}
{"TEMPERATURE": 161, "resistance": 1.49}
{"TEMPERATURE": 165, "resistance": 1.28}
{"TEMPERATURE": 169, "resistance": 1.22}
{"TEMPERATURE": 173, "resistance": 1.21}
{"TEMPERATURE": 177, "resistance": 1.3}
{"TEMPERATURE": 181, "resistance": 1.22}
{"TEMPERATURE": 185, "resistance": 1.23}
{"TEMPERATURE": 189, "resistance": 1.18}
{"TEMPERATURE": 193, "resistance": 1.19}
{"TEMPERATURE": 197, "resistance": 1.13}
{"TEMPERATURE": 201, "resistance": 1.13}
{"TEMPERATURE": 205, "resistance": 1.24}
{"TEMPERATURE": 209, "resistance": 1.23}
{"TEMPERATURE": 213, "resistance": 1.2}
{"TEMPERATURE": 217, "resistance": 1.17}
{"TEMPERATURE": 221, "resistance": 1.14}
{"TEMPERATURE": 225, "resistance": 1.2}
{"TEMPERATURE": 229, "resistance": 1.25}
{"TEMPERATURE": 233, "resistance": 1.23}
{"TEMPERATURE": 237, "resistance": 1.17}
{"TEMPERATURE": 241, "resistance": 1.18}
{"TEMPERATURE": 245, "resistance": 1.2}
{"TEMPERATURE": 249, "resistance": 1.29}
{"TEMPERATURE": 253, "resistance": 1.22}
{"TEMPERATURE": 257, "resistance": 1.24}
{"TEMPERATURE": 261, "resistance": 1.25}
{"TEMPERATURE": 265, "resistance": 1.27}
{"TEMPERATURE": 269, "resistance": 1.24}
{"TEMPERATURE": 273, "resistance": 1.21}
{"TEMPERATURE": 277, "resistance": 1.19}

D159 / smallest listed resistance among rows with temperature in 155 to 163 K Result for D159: 1.49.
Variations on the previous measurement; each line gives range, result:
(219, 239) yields 1.14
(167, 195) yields 1.18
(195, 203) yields 1.13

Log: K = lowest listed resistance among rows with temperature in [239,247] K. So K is 1.18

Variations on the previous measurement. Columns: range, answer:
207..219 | 1.17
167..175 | 1.21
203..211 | 1.23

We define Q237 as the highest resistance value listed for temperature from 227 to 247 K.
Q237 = 1.25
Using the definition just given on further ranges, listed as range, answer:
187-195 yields 1.19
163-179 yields 1.3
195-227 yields 1.24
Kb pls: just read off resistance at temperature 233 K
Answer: 1.23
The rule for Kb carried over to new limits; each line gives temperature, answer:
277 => 1.19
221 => 1.14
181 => 1.22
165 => 1.28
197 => 1.13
